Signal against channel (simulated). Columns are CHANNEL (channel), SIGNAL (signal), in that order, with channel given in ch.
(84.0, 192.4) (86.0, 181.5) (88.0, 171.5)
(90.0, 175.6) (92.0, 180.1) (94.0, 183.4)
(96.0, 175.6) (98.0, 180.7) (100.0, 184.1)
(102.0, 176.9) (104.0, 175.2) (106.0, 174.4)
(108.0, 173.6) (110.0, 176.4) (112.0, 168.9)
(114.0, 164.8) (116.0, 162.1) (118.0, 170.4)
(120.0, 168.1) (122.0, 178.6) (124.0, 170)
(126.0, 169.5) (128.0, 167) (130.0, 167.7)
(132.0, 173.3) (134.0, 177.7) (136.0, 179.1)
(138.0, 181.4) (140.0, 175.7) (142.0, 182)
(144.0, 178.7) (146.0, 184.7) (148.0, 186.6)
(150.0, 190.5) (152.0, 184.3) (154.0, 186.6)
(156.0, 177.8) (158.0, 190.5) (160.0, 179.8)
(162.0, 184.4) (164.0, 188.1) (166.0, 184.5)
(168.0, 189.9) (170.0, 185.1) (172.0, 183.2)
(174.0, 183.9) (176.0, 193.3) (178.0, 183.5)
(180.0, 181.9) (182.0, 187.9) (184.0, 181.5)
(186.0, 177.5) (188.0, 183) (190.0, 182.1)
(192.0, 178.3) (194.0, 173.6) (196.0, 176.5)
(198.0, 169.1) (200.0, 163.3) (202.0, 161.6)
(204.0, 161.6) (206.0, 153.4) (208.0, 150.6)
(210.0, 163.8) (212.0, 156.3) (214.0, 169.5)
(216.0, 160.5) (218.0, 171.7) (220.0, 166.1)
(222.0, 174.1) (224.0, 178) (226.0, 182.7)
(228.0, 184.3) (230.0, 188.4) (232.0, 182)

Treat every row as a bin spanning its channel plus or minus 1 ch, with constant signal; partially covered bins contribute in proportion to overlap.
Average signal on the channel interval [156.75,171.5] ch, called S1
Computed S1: 186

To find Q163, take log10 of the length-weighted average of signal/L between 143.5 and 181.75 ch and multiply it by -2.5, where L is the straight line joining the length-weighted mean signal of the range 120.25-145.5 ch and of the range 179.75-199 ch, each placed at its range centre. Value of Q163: -0.05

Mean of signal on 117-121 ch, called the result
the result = 169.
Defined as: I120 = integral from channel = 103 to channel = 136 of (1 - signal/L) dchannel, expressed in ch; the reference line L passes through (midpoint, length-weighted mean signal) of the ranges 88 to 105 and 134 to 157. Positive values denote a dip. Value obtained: 1.6 ch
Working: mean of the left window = 179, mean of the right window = 182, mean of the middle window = 171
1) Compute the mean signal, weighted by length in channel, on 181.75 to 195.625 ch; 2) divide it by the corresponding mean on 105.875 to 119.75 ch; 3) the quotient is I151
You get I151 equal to 1.06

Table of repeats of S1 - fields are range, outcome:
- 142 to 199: 183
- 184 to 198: 178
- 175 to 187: 184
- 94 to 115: 175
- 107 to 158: 176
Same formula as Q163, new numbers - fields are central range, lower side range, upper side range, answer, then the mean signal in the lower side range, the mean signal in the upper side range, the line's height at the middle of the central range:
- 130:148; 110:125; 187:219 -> -0.062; 169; 167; 169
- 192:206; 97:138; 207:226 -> 0.002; 173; 167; 168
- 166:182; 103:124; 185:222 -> -0.104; 171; 168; 169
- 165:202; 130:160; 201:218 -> -0.072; 182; 160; 169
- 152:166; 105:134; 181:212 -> -0.086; 171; 170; 171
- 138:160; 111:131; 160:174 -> -0.028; 169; 185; 179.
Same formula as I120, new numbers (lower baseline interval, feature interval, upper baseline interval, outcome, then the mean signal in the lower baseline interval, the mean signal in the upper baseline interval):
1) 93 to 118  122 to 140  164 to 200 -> 0.33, 175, 182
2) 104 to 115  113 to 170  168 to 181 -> 0.07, 172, 186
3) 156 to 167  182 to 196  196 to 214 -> -0.80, 185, 161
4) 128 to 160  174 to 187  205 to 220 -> -1.07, 181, 161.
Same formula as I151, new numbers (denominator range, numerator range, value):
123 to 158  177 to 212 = 0.96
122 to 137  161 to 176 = 1.08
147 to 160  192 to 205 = 0.91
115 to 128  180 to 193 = 1.07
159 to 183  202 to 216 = 0.86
